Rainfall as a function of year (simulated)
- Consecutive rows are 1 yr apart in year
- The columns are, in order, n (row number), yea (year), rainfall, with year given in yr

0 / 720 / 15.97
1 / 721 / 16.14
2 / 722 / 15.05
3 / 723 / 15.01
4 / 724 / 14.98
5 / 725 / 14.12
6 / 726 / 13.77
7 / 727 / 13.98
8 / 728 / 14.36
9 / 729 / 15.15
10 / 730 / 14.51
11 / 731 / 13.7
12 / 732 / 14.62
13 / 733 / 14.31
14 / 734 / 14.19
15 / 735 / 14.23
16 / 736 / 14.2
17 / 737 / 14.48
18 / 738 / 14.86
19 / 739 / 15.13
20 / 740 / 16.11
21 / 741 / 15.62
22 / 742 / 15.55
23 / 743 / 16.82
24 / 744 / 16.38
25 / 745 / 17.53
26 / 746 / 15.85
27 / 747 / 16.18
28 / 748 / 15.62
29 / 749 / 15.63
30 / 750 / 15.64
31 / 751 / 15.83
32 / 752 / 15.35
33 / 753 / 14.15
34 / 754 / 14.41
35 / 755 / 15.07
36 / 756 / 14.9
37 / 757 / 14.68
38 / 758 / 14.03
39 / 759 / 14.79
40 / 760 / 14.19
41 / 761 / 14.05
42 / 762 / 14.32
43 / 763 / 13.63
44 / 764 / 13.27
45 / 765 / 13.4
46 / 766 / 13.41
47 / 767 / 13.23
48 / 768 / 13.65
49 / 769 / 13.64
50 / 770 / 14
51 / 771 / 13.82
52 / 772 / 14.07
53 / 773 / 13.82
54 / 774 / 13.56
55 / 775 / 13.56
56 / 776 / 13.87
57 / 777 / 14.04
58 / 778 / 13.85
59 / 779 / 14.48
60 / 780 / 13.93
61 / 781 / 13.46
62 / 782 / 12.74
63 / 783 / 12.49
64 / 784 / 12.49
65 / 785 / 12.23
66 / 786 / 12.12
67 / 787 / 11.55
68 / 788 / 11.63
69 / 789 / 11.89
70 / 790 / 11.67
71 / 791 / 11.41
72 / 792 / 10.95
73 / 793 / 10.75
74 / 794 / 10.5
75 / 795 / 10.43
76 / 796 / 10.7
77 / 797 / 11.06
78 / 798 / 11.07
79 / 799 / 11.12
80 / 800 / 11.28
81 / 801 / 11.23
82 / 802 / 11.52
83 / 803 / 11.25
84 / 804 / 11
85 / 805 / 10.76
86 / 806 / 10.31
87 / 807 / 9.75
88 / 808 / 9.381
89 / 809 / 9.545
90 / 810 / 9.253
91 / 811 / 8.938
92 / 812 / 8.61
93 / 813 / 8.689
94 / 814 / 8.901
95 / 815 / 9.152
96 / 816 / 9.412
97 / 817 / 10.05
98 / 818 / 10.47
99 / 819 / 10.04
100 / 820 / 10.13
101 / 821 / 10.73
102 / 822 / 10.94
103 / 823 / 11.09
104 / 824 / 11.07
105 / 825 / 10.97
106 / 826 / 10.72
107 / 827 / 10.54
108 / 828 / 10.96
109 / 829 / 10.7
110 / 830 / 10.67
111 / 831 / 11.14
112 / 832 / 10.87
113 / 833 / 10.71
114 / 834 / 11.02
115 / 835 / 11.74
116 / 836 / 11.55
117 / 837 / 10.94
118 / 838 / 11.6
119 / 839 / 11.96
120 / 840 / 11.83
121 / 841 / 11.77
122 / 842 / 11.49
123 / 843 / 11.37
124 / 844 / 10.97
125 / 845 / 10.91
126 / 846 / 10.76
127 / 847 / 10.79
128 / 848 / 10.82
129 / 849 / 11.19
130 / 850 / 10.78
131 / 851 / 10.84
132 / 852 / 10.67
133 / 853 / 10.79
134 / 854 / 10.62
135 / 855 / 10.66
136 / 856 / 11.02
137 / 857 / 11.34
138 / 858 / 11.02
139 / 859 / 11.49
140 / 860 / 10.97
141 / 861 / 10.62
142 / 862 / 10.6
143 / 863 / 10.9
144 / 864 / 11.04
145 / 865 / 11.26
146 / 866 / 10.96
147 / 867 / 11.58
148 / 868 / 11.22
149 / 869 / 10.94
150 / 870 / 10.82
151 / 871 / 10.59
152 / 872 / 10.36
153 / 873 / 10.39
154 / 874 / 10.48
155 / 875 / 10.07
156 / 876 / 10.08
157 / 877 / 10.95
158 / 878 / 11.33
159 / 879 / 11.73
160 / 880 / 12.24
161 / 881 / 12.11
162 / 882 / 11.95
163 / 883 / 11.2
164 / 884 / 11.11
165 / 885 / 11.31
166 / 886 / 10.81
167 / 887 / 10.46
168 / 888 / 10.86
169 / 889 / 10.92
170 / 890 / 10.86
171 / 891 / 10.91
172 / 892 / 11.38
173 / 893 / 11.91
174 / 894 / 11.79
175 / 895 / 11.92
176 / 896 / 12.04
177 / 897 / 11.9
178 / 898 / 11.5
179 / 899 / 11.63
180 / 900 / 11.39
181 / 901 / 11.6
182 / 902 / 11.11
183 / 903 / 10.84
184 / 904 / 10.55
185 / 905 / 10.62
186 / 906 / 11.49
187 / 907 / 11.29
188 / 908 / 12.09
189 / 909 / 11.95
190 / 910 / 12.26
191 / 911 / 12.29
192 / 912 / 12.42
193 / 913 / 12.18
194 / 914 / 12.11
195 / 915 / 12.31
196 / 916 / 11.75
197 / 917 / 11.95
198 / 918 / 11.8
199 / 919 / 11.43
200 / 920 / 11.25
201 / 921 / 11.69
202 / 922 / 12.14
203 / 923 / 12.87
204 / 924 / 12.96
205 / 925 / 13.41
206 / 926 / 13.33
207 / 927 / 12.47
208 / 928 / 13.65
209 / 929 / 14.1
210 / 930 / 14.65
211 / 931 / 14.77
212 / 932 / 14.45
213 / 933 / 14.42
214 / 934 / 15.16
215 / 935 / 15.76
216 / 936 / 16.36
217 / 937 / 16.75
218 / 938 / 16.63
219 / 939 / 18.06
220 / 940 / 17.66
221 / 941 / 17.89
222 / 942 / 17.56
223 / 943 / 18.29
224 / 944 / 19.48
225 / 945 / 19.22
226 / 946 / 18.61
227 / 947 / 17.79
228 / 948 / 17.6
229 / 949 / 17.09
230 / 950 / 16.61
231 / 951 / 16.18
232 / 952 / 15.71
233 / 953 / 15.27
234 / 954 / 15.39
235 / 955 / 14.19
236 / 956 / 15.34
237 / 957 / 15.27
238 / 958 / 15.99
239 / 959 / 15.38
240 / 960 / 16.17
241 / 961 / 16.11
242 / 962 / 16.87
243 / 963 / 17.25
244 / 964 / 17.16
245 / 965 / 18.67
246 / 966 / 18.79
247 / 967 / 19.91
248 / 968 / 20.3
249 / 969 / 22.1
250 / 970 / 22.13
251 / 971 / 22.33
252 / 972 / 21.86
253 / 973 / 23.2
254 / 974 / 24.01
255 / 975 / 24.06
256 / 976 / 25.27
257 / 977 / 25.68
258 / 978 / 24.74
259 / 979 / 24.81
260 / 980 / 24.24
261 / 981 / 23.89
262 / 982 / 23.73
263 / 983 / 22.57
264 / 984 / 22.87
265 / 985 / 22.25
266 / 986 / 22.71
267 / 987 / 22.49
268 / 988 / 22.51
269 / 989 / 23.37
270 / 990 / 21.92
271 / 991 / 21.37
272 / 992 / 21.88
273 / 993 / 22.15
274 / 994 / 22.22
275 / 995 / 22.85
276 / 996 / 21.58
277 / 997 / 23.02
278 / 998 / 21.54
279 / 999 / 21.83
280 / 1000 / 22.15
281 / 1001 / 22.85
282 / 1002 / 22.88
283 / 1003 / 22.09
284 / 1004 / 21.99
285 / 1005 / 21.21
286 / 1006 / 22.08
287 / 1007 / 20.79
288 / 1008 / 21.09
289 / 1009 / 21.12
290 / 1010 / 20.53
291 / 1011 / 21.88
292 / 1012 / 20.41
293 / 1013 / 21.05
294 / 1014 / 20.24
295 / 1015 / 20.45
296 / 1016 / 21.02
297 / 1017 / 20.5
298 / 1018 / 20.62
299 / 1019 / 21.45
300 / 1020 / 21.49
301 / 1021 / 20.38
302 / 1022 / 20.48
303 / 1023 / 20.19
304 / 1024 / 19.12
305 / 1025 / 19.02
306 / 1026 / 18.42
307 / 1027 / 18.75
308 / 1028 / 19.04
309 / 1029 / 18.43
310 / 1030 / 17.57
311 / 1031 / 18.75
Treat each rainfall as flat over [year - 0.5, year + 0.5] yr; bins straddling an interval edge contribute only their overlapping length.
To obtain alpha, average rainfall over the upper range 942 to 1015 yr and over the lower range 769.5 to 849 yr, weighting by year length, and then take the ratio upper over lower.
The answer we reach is 1.81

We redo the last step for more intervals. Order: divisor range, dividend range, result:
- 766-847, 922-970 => 1.44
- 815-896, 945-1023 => 1.87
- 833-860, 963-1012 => 1.99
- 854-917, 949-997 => 1.81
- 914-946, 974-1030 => 1.48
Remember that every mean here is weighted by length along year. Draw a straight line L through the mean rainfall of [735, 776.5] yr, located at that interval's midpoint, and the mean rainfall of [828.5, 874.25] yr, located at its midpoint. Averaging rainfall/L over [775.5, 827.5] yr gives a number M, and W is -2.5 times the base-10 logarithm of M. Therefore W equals 0.170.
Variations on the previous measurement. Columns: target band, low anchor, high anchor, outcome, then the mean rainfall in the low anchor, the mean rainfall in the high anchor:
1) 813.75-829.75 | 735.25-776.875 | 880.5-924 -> 0.267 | 14.7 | 11.6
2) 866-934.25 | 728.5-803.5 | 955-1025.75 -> 0.466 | 13.7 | 21.1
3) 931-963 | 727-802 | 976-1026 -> 0.208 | 13.7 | 21.9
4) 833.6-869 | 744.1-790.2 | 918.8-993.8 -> 0.390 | 14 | 18.3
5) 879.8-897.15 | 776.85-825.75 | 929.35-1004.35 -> 0.339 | 11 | 19.7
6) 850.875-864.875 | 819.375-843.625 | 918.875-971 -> 0.129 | 11.1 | 16.2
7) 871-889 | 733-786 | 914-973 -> 0.371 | 14.4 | 16.1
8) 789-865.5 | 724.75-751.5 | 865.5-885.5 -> 0.160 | 15.1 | 11.1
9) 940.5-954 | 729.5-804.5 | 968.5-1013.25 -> 0.192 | 13.6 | 22.5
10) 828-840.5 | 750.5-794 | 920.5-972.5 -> 0.281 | 13.4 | 16.5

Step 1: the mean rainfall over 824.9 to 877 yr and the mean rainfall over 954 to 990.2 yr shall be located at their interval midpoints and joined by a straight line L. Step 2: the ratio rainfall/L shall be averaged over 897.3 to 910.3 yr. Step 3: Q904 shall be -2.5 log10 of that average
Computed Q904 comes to 0.314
